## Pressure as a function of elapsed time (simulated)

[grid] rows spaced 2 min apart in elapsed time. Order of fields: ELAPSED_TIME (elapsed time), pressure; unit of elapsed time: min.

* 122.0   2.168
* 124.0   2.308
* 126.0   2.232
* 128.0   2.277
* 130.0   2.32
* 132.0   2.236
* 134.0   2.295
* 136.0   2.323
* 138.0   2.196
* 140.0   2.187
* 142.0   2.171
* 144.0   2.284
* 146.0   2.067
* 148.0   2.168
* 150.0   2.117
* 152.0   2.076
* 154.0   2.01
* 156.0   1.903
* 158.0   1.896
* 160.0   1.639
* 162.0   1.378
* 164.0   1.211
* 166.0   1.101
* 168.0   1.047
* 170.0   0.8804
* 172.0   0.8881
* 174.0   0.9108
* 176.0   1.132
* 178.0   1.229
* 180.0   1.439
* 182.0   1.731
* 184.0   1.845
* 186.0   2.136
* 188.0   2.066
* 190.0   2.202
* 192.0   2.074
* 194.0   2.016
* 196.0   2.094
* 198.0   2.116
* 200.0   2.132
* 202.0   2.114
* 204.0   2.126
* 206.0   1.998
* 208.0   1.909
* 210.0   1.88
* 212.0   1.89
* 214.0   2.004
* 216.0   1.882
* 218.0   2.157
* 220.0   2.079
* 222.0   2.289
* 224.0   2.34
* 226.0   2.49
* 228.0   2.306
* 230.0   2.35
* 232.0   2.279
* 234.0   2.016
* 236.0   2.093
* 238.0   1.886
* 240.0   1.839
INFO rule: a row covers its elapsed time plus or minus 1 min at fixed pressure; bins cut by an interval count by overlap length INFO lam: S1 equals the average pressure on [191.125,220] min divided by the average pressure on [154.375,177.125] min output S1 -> 1.57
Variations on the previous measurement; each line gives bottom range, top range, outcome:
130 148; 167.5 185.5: 0.57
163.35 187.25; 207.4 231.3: 1.64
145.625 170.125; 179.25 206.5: 1.20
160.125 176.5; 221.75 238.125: 2.04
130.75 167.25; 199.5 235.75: 1.09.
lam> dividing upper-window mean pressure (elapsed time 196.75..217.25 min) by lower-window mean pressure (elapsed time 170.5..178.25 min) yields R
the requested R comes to 2.0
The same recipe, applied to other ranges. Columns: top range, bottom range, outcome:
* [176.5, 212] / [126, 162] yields 0.92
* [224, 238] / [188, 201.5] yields 1.06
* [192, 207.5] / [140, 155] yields 0.98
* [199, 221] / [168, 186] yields 1.56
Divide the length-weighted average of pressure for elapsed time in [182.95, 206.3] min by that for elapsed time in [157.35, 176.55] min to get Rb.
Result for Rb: 1.7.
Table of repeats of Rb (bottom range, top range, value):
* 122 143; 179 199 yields 0.88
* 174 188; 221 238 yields 1.43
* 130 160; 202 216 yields 0.93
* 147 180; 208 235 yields 1.45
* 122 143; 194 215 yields 0.90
